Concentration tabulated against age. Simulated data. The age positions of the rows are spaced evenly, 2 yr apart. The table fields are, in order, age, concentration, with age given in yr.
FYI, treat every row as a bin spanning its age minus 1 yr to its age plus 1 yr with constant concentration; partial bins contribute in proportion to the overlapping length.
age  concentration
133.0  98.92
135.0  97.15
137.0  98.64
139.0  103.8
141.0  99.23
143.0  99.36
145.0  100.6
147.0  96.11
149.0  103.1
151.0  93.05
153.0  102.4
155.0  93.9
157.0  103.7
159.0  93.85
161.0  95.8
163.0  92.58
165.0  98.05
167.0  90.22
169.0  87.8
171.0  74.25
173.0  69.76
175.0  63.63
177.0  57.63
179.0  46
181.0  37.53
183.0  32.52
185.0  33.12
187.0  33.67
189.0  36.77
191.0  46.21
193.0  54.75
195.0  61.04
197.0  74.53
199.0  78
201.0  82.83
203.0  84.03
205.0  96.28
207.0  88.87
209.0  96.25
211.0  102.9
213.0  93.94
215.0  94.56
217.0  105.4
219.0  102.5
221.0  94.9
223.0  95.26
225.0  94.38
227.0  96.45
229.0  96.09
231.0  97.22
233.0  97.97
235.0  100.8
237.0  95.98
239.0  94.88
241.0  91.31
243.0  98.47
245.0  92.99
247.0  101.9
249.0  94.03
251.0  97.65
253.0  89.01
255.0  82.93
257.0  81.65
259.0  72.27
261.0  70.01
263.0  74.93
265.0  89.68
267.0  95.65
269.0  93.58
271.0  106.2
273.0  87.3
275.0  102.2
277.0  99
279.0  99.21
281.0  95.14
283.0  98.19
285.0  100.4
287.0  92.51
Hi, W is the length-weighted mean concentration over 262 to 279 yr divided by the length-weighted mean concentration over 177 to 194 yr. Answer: 2.3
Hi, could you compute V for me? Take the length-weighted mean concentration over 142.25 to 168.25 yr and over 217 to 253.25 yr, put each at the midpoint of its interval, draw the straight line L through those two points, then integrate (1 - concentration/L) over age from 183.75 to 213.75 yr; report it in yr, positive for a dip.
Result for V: 8.19 yr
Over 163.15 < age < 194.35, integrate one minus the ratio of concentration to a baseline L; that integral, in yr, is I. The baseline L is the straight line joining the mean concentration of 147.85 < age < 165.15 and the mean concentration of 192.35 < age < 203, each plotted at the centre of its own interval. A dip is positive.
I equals 9.7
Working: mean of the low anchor 97.3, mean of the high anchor 72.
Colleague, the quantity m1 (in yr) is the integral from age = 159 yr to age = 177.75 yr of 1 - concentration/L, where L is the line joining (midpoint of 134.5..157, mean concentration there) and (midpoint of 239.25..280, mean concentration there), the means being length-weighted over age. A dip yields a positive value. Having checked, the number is 3.0 yr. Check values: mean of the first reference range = 99.1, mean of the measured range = 82.1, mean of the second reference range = 91.1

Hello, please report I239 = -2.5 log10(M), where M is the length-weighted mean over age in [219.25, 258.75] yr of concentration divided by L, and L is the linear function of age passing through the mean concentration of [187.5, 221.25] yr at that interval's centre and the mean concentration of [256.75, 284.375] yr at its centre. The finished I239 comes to -0.098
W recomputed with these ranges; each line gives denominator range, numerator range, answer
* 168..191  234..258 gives 1.80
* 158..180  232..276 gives 1.16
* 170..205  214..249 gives 1.67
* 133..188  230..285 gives 1.14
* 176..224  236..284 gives 1.27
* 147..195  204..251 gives 1.35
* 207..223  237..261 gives 0.92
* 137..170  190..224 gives 0.88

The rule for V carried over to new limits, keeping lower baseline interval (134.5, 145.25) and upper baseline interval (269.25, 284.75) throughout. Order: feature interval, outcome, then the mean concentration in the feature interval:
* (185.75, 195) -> 5.10 yr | 44.6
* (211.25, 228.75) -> 0.25 yr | 97.4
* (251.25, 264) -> 2.43 yr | 79.6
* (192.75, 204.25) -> 2.89 yr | 74.2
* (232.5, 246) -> 0.35 yr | 96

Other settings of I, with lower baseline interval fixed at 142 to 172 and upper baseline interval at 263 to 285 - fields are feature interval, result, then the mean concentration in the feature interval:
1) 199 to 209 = 0.79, 87.8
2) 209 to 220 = -0.48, 99.5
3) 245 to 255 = 0.16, 94.1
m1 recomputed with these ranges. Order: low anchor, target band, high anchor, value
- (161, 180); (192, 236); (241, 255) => -1.8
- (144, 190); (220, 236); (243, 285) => -2.1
